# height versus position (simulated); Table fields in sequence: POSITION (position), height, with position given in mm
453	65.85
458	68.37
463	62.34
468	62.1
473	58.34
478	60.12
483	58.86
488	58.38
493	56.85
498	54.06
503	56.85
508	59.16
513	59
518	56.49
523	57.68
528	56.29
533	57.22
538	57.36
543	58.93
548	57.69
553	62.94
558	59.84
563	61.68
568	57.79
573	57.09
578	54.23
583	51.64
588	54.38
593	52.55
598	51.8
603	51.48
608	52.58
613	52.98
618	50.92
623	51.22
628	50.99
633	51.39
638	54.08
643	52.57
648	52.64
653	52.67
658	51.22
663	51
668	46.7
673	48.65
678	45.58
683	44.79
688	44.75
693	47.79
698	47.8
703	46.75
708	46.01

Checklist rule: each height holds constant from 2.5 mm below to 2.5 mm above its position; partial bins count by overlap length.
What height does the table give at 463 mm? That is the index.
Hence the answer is 62.34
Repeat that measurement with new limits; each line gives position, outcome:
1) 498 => 54.06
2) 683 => 44.79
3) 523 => 57.68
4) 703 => 46.75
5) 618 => 50.92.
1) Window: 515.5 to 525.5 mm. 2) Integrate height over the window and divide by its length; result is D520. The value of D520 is 57.1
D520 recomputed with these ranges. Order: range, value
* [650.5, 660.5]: 51.9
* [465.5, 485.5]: 59.9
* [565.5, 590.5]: 55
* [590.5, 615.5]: 52.3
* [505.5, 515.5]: 59.1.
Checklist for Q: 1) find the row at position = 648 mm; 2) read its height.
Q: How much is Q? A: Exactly 52.64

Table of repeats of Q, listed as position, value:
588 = 54.38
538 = 57.36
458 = 68.37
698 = 47.8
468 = 62.1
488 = 58.38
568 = 57.79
